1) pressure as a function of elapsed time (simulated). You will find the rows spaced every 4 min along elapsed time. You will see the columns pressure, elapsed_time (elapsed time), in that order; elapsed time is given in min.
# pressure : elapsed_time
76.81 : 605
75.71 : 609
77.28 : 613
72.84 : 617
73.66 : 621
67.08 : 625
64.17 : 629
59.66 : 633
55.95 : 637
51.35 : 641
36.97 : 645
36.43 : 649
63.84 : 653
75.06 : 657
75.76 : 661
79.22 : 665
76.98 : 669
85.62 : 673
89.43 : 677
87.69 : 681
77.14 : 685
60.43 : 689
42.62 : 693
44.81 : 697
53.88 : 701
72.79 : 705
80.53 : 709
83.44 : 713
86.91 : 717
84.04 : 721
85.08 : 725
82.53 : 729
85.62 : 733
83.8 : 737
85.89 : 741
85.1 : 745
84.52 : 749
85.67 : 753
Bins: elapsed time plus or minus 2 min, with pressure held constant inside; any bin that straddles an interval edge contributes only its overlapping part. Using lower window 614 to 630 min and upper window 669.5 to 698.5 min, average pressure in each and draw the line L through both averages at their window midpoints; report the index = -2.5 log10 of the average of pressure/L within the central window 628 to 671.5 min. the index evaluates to 0.14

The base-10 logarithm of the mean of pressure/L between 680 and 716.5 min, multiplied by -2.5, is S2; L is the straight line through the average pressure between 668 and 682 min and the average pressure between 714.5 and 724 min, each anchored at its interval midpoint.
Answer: 0.26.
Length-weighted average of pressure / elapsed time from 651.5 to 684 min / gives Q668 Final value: 79.4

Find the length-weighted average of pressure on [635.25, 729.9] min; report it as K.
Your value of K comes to 69.4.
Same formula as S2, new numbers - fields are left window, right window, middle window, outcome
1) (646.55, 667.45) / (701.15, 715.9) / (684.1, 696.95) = 0.27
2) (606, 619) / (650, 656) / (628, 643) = 0.18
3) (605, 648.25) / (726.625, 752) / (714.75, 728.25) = -0.05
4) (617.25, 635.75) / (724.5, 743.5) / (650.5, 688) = -0.06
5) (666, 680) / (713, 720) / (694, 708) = 0.42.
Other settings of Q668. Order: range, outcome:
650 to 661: 67.6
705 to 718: 81.7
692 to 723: 69.5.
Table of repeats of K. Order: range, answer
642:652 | 40.9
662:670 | 77.9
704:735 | 82.9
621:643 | 60.9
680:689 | 76.9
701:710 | 71.2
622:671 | 62.1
